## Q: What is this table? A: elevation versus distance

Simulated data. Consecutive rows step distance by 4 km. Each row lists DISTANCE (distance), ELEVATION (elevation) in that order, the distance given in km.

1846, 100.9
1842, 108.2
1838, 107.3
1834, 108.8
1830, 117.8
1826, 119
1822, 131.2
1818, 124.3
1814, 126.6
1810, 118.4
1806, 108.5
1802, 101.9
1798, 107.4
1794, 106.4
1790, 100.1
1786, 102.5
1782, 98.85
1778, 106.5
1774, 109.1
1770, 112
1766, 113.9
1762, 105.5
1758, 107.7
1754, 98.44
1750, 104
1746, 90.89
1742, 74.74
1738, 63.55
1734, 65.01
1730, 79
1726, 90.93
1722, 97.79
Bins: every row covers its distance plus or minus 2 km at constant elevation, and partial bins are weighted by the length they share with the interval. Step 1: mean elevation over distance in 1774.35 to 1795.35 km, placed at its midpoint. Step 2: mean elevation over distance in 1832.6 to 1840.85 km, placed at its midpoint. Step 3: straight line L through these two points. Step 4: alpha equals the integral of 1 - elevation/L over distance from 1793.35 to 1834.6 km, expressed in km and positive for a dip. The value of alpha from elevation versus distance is -3.9 km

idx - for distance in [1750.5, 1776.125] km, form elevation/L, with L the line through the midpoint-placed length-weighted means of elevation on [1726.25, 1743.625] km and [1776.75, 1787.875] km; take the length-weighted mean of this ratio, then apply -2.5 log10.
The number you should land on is -0.19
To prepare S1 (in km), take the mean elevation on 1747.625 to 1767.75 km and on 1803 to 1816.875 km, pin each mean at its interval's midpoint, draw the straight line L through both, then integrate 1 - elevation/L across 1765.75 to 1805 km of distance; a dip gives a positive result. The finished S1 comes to 2.1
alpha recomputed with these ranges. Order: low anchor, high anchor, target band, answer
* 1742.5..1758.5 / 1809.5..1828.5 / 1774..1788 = 0.71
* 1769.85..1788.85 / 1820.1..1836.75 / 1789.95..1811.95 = 0.64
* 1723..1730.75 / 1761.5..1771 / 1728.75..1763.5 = 4.23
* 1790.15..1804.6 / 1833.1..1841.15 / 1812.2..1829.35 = -2.90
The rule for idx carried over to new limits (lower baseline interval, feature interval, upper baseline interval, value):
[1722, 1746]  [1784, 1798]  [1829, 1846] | -0.09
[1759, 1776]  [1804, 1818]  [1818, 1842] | -0.04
